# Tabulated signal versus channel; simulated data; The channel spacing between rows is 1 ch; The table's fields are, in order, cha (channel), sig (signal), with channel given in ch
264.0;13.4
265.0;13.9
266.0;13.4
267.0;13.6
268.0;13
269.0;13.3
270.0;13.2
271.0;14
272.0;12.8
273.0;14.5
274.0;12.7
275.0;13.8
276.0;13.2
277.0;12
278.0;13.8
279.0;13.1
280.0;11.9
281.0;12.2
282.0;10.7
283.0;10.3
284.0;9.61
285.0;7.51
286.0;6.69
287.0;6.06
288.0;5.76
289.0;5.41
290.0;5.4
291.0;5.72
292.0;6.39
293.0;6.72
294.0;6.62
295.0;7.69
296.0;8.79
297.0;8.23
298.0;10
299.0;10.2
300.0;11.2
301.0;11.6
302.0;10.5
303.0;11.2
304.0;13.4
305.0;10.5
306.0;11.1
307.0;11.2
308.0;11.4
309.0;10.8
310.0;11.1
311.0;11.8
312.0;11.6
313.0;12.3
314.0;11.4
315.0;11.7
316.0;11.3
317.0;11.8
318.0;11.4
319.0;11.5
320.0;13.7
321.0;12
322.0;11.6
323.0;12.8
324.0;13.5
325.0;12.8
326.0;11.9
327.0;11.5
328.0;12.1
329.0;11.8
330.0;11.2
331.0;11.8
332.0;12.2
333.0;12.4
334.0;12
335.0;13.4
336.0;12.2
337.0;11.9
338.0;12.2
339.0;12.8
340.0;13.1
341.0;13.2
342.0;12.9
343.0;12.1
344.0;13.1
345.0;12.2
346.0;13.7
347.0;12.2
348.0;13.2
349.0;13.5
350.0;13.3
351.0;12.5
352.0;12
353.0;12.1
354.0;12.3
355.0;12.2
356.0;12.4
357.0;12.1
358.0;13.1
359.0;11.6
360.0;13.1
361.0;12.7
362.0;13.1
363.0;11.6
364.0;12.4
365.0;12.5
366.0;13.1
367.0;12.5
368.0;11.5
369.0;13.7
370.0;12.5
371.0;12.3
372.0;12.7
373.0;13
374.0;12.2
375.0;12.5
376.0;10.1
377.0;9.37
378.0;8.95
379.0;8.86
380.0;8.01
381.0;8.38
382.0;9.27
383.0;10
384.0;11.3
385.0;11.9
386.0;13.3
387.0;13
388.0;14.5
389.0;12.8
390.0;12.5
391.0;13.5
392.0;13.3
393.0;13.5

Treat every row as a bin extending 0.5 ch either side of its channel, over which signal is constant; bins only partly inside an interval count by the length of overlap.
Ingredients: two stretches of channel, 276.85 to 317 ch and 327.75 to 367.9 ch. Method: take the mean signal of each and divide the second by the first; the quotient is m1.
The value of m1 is 1.3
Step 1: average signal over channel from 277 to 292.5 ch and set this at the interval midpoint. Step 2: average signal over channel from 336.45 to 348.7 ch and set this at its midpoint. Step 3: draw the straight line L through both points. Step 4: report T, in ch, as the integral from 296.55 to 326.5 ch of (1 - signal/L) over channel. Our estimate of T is -2.5 ch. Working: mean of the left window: 8.81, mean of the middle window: 11.5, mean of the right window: 12.7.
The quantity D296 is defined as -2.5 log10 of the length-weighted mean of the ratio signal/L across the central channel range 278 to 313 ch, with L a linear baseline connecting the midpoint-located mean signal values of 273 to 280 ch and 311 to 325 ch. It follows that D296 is 0.30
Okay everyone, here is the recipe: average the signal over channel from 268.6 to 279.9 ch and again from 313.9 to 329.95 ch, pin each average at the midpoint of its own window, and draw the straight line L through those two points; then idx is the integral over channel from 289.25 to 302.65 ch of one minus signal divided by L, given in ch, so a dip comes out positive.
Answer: 4.6 ch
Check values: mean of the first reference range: 13.3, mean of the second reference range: 12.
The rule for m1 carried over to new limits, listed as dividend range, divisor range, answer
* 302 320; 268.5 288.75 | 1.02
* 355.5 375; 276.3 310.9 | 1.31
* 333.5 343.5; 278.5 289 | 1.37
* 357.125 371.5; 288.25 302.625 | 1.54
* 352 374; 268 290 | 1.14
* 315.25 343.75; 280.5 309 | 1.36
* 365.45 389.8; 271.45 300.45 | 1.20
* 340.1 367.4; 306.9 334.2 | 1.06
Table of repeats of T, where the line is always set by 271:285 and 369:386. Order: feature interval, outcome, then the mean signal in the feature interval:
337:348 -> -1.3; 12.7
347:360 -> -1.5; 12.5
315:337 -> -1.0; 12.1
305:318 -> 0.4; 11.4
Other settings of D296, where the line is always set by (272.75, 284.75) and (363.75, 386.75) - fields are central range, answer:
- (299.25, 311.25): 0.061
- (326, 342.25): -0.053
